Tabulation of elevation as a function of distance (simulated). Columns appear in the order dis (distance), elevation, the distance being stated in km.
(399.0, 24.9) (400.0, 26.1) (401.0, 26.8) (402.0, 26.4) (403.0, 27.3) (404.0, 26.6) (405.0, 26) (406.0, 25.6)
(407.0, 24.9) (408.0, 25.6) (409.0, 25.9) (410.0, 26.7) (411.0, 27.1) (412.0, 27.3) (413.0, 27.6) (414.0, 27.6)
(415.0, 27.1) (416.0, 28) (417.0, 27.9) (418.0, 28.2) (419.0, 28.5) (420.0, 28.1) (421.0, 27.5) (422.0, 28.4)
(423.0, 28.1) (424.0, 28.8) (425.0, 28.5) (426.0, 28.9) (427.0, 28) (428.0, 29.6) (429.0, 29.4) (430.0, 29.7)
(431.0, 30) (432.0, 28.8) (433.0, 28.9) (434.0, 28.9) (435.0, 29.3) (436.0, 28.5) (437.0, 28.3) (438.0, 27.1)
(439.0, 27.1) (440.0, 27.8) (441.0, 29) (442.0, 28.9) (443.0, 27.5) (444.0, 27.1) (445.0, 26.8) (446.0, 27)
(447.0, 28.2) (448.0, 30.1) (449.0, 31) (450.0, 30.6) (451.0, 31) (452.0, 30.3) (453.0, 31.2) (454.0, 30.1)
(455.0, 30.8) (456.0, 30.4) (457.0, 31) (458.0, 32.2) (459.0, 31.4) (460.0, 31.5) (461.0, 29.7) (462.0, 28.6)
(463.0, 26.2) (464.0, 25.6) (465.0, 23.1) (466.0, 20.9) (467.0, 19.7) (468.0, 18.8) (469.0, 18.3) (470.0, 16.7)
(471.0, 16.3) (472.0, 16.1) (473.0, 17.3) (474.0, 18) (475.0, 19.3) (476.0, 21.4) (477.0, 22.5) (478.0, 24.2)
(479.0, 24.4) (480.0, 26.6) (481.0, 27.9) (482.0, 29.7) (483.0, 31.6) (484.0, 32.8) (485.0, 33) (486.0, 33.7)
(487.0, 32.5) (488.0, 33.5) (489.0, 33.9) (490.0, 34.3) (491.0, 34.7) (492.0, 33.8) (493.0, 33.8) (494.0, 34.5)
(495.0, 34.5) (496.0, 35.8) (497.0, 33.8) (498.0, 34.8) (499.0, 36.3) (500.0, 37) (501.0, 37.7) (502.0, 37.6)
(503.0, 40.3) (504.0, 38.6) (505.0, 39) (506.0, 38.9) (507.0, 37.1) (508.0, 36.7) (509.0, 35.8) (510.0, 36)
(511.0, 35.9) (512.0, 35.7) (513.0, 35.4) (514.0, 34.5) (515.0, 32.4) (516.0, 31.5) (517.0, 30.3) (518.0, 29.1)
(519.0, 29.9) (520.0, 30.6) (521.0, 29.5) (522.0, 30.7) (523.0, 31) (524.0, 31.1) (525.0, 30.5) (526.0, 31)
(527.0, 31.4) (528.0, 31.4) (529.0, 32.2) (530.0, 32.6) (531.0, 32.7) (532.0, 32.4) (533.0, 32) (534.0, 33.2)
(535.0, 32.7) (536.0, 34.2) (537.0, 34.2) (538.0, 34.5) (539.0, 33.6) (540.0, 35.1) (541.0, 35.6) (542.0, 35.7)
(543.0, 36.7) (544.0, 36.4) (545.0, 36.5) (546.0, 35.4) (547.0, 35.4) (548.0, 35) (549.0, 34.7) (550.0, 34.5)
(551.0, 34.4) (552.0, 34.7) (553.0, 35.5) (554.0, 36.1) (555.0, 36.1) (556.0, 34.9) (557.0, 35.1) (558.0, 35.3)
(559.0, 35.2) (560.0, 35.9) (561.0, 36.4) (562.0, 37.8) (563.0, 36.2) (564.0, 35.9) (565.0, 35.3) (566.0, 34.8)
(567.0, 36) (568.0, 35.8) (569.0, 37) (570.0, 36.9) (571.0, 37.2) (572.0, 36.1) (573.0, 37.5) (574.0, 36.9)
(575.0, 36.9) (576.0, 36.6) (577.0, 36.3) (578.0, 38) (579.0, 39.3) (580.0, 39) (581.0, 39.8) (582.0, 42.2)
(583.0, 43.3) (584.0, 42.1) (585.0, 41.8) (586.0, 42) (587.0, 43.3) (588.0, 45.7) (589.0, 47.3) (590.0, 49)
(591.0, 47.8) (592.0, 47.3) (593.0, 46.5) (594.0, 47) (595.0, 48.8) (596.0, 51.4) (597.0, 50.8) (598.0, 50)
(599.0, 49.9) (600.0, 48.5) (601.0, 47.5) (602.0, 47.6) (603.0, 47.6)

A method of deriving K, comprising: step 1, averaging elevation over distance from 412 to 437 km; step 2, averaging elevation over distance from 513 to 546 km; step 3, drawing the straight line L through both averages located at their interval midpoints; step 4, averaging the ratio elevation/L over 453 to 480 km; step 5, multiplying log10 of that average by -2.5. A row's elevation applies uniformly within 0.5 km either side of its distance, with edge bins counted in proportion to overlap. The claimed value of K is 0.24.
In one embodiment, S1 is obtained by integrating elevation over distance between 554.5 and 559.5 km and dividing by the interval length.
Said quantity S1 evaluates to 35.3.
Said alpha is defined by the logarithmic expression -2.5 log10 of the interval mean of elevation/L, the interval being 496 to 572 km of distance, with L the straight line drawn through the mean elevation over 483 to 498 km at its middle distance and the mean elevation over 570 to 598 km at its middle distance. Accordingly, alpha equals 0.095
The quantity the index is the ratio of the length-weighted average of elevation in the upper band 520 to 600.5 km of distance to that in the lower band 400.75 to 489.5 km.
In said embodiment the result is 1.38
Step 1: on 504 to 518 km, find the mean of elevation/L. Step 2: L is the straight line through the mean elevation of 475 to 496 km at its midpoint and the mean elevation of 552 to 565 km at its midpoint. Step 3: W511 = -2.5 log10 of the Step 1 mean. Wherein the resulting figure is -0.09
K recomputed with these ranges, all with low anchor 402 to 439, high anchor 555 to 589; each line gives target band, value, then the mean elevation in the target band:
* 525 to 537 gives 0.09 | 32.3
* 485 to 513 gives -0.08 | 35.7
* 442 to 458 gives 0.01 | 29.6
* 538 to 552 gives 0.03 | 35.3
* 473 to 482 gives 0.34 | 23.1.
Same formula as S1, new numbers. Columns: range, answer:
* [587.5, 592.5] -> 47.4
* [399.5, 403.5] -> 26.7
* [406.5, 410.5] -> 25.8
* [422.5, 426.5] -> 28.6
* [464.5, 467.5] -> 21.2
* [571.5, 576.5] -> 36.8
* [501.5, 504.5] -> 38.8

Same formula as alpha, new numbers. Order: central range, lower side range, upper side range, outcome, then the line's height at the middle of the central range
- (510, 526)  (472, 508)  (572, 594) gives 0.089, 34.7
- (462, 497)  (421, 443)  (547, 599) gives 0.210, 32.3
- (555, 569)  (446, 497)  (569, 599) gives 0.115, 39.8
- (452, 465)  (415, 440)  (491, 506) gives 0.078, 31.9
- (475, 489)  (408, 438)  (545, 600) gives 0.148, 32.7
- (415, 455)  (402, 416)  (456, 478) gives -0.148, 25.1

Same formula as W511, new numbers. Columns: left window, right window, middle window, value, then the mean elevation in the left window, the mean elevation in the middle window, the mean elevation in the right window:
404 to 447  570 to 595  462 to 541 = 0.13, 27.8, 30.7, 41.7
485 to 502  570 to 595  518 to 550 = 0.15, 34.7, 33.1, 41.7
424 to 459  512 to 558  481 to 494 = -0.06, 29.2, 33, 33.4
